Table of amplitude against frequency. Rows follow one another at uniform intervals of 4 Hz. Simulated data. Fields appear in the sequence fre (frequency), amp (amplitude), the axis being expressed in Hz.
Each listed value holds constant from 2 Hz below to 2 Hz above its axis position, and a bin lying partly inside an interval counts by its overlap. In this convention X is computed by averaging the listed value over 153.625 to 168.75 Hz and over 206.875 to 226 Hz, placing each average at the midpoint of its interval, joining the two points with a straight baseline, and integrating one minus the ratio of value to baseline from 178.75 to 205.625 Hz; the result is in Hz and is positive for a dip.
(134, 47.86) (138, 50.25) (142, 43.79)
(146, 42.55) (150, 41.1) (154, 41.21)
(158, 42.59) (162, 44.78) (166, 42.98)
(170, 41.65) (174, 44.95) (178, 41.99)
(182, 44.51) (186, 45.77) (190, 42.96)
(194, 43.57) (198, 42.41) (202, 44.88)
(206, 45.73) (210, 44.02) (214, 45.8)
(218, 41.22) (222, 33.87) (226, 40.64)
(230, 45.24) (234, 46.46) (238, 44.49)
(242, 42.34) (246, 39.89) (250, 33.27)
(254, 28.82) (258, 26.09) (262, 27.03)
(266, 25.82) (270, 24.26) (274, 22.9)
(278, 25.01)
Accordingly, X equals -1.2 Hz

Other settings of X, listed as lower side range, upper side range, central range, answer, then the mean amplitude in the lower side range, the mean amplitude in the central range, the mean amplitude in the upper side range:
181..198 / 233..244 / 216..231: 1.4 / 44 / 39.9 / 44.2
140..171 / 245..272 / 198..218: -5.0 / 42.6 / 44.4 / 28.9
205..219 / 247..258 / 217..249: -3.8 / 44.3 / 41.5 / 30.9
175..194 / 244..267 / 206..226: -2.0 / 43.8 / 41.6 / 30.3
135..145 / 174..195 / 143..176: 1.9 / 46.7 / 42.8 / 43.9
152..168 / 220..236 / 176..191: -0.5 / 42.9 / 43.9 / 41.6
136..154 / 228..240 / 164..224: 2.3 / 44.1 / 43.1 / 45.4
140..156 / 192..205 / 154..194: -0.4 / 42.2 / 43.5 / 43.8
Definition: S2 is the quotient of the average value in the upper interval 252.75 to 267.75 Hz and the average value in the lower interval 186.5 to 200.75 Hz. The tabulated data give 0.6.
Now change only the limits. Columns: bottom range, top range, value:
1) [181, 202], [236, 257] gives 0.85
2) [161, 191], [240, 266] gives 0.74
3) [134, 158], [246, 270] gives 0.66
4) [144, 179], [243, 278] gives 0.67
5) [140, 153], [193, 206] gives 1.04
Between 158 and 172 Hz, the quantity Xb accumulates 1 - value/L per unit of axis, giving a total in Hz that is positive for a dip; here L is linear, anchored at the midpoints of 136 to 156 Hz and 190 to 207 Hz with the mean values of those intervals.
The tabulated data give 0.2 Hz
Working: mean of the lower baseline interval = 43.8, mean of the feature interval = 43.1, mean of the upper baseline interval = 43.9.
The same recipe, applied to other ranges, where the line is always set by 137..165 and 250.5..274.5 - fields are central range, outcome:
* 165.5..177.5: -0.8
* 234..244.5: -4.8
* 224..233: -3.3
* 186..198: -2.0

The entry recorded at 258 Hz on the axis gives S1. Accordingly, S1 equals 26.09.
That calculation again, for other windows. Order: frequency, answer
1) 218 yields 41.22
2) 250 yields 33.27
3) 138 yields 50.25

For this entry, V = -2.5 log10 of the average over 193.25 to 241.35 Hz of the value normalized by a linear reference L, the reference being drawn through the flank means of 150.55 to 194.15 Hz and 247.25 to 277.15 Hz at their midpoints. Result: -0.23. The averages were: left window 43.3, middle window 43.2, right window 27.1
